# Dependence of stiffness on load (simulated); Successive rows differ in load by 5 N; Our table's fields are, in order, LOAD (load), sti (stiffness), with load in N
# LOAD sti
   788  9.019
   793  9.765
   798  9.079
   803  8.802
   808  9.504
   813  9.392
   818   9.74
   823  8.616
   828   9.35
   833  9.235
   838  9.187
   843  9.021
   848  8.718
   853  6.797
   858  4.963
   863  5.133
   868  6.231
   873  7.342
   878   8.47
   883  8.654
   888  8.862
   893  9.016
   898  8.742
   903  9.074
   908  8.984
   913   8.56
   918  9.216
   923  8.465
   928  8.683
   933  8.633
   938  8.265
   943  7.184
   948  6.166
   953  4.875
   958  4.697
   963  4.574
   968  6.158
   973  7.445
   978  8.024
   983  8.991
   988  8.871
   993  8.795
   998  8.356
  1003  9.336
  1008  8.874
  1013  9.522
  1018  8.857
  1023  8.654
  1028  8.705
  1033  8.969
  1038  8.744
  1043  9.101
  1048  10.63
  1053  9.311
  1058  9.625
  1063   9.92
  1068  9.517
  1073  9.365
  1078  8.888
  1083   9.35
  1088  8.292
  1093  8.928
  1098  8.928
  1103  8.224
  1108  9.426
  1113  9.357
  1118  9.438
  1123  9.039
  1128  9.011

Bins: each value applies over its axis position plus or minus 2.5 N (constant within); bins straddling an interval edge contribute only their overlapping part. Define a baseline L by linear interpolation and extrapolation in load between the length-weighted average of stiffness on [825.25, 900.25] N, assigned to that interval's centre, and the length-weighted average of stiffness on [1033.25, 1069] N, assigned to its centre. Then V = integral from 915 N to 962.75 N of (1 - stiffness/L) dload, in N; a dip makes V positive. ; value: 7.5 N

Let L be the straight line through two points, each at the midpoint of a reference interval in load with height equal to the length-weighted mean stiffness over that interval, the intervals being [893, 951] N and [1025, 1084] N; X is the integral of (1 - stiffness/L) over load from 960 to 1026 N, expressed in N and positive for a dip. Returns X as 5.4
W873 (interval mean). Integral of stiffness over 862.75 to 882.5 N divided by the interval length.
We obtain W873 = 7.17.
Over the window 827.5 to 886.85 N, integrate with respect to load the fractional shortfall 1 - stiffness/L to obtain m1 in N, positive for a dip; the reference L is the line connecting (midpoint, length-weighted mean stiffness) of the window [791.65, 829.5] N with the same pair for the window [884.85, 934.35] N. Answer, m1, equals 8.73 N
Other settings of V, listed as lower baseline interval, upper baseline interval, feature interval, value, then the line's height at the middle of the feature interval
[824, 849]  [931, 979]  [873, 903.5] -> -2.7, 7.98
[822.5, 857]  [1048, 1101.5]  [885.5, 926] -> -0.5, 8.75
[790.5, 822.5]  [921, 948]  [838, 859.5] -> 2.9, 8.91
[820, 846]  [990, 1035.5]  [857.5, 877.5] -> 6.1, 9.05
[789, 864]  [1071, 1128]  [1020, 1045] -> 0.2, 8.91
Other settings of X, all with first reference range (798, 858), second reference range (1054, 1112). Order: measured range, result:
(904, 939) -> 0.8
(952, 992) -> 9.5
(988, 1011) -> 0.4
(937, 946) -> 1.4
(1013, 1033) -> 0.4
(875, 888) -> 0.4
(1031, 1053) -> -0.7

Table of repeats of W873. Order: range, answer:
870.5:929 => 8.67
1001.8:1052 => 9.14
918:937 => 8.65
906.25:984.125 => 7.39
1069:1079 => 9.22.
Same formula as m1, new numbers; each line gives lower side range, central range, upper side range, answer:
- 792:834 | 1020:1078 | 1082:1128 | -1.67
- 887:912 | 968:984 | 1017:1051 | 2.24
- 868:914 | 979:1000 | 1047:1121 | 0.41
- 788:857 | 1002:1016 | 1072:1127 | -0.37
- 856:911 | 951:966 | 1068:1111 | 6.32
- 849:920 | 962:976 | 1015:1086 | 3.74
